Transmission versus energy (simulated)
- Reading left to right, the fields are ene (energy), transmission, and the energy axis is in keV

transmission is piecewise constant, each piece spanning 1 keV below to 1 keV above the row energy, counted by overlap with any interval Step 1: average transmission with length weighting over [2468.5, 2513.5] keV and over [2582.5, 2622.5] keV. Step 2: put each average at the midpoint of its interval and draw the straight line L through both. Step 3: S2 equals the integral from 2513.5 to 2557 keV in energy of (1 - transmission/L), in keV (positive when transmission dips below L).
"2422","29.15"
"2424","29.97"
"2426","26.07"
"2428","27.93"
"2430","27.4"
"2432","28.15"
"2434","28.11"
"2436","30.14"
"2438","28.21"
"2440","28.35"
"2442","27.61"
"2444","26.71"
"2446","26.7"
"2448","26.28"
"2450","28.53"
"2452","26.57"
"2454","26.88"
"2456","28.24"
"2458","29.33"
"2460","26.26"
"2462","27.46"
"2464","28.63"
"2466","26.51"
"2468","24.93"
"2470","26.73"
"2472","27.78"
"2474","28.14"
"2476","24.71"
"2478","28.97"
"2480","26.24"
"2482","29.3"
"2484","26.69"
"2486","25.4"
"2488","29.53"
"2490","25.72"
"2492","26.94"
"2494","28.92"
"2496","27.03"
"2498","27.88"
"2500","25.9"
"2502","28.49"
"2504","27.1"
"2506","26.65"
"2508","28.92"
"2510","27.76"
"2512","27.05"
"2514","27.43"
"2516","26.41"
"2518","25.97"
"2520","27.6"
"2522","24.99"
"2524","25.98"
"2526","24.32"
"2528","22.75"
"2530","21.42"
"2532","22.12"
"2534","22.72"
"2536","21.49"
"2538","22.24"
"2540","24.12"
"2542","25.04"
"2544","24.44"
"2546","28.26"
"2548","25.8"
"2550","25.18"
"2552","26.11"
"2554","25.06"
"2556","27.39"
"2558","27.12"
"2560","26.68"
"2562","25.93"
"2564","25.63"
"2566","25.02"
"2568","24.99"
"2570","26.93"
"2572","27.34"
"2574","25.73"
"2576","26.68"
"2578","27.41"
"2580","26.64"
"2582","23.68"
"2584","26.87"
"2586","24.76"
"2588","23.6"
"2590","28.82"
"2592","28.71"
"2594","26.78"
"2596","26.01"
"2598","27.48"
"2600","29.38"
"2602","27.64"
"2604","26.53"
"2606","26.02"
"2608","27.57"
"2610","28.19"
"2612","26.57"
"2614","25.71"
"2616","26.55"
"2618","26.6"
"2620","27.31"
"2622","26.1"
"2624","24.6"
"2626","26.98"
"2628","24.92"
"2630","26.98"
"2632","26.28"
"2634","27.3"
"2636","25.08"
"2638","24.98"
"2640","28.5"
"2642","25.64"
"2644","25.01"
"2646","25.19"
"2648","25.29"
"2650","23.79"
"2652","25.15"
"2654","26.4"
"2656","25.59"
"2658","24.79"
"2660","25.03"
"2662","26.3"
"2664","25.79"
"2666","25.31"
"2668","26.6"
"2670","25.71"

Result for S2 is 3.7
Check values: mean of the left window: 27.3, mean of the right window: 26.8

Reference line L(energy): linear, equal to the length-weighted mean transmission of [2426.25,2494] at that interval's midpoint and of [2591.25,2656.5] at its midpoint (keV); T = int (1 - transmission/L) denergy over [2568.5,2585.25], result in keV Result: 0.2 keV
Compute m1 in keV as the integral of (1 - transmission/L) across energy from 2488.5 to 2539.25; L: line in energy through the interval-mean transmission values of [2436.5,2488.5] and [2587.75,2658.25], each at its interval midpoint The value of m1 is 2.36 keV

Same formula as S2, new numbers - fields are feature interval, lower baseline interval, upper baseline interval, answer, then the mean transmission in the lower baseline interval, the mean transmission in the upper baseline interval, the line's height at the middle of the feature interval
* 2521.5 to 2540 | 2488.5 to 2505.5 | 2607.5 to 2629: 2.69 keV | 27.3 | 26.4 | 27.1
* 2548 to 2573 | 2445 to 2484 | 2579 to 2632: 0.64 keV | 27.3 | 26.6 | 26.8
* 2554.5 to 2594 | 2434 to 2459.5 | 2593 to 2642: 0.92 keV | 27.8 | 26.6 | 26.9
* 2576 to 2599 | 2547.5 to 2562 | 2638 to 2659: -0.44 keV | 26.2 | 25.5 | 25.9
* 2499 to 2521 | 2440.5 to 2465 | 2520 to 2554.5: -1.63 keV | 27.5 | 24.3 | 25.3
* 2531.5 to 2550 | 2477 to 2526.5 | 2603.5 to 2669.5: 1.83 keV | 27.1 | 26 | 26.8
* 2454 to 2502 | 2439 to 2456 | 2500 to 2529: -0.66 keV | 27.3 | 26.5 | 26.9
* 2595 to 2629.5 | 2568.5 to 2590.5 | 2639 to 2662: -1.15 keV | 26.1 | 25.5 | 25.9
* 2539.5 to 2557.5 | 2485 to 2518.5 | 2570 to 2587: 0.55 keV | 27.3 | 26.2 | 26.6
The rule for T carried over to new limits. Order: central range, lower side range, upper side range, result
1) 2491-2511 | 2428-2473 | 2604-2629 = -0.27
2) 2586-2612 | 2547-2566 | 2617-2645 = -0.99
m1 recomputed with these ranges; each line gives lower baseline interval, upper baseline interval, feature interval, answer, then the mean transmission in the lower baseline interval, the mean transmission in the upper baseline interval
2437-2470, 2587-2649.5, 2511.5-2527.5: 0.5 keV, 27.3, 26.5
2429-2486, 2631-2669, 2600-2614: -0.6 keV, 27.4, 25.7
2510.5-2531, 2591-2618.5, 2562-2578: 0.2 keV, 25.4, 27.1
